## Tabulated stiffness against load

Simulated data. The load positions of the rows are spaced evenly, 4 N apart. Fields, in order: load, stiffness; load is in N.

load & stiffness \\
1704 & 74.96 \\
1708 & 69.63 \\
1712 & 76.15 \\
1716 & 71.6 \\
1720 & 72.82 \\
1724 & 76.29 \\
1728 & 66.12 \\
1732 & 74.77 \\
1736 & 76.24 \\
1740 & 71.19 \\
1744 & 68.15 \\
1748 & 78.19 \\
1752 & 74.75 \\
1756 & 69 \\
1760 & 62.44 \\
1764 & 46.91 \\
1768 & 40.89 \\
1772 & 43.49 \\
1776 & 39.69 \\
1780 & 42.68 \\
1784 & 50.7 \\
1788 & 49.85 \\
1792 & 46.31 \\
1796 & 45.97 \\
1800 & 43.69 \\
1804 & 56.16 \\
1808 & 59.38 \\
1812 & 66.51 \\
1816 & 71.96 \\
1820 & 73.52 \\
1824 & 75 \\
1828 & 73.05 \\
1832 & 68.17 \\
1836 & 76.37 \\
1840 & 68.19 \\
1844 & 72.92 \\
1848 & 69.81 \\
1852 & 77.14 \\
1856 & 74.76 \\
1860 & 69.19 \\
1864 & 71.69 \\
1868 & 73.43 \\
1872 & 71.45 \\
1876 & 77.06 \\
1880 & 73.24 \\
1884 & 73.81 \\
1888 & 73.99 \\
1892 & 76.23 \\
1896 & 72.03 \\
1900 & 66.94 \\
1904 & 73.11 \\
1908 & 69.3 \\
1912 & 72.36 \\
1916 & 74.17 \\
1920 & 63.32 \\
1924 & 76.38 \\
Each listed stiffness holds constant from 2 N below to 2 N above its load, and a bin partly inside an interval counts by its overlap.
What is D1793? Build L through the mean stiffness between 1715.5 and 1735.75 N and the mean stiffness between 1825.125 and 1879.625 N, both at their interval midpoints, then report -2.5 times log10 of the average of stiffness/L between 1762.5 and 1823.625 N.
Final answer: 0.35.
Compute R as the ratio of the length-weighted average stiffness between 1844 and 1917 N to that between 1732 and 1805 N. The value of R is 1.29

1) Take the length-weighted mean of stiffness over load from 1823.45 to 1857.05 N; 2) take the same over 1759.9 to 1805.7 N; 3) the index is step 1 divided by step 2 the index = 1.56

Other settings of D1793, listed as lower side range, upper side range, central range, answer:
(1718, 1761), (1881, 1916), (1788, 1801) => 0.49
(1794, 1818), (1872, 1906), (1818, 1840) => -0.18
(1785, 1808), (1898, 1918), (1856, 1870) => -0.15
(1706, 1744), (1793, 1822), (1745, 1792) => 0.21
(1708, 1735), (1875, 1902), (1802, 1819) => 0.14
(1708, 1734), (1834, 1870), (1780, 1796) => 0.45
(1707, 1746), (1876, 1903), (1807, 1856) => 0.02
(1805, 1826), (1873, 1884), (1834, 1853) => -0.02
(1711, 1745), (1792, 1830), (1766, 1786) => 0.46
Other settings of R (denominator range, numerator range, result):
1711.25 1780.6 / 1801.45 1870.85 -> 1.09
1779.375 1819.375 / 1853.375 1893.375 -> 1.35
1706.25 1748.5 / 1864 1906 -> 1.01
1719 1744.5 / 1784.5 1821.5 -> 0.78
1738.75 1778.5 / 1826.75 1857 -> 1.23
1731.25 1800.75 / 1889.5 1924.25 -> 1.25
